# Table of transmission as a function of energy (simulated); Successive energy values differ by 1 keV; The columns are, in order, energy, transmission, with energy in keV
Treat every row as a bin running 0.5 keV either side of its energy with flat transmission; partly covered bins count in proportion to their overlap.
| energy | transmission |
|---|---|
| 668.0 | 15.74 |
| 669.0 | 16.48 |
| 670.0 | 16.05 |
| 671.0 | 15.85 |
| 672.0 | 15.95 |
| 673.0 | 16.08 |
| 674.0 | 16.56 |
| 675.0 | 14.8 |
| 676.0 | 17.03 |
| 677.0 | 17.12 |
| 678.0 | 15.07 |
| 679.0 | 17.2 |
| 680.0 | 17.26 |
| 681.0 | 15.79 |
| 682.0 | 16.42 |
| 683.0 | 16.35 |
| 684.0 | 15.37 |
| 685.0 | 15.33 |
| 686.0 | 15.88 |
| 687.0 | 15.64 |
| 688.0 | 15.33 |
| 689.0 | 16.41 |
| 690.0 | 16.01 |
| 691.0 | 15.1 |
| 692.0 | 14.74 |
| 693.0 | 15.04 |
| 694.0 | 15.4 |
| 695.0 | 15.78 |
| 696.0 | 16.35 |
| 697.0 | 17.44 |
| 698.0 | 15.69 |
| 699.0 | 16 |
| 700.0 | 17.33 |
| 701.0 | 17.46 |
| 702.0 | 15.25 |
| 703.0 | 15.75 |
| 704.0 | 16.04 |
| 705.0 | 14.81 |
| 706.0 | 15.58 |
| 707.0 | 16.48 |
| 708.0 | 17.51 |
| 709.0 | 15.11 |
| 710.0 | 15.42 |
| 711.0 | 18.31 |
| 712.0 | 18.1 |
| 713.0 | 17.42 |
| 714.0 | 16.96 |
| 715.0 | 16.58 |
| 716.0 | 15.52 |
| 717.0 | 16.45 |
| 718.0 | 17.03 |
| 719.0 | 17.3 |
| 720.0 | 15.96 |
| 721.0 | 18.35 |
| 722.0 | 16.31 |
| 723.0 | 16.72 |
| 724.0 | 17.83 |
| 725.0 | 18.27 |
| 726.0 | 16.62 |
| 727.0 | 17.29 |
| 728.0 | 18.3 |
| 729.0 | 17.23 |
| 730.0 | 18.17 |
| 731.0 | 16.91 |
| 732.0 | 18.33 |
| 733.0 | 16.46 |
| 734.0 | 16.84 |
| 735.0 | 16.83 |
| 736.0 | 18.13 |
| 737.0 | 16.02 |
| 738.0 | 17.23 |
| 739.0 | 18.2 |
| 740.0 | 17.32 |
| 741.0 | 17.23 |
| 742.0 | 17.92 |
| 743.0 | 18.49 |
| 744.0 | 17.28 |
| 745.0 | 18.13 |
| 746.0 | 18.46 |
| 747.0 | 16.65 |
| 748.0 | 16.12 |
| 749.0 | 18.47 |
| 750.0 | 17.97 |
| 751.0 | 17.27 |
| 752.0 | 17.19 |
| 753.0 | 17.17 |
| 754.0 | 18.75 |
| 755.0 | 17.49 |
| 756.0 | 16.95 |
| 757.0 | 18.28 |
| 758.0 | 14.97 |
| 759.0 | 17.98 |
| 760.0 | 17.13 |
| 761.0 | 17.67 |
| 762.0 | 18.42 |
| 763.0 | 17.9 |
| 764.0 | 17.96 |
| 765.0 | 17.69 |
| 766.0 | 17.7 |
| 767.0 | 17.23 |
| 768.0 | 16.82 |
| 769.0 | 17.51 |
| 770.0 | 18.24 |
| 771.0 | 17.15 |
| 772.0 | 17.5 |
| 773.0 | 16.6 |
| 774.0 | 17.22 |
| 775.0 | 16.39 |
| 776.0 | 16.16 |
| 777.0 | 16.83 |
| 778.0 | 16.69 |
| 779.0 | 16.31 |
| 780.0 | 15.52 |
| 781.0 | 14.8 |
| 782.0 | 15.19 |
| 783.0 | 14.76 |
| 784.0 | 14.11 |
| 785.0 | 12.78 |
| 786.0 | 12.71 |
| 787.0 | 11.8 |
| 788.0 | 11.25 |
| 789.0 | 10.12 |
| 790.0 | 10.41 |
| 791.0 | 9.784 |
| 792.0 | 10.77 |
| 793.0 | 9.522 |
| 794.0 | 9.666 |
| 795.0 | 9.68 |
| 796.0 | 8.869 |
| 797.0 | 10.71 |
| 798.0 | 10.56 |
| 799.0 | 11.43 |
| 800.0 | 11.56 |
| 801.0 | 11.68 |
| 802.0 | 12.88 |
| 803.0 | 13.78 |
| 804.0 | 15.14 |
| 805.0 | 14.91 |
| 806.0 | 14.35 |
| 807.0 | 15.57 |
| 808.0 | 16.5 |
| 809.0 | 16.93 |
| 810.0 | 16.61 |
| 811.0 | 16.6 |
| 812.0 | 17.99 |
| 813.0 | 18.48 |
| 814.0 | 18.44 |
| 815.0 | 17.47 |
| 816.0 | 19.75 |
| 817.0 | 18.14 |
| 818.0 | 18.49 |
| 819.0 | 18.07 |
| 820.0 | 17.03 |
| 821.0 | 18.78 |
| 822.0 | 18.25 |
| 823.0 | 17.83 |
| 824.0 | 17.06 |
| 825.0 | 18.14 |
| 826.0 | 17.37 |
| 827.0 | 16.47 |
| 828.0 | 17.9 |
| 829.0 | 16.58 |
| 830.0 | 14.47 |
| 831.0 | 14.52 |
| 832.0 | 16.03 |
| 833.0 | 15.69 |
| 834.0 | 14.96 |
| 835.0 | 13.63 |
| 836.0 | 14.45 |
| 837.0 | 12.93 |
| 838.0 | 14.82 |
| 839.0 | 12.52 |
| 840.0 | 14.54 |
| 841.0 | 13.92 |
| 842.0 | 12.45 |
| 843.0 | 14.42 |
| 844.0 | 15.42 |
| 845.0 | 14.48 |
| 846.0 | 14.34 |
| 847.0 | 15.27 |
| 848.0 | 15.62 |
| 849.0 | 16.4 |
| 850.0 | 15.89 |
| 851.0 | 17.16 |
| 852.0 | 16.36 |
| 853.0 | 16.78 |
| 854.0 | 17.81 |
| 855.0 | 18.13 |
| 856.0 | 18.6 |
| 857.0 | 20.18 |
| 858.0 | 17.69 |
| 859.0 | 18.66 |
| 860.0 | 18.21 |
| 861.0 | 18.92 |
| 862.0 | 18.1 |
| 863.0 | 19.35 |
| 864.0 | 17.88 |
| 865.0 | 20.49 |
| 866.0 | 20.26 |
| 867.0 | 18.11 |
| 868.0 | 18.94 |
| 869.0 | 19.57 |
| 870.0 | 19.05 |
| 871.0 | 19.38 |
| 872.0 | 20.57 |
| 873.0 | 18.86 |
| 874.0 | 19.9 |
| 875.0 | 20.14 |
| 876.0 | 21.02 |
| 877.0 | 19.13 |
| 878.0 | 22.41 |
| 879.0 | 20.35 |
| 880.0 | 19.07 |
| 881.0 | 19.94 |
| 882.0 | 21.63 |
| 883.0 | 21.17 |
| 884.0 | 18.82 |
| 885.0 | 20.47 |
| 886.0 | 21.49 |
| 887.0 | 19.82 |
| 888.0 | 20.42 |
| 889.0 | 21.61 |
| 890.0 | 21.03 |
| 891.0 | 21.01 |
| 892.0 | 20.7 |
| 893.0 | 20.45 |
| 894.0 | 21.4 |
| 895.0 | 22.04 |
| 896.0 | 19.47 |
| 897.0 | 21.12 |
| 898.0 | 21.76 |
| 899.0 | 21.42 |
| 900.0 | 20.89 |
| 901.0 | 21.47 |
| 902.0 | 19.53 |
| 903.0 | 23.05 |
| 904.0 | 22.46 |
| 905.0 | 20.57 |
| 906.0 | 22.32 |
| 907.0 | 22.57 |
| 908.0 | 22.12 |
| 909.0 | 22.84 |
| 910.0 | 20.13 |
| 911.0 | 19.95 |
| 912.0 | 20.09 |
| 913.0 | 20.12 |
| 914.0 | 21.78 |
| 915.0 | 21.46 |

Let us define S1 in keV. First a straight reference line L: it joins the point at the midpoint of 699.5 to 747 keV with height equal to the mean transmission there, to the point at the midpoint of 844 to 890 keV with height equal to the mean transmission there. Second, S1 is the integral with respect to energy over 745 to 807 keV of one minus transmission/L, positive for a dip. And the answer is 9.11 keV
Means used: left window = 17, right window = 18.8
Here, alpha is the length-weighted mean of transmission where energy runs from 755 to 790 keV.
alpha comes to 16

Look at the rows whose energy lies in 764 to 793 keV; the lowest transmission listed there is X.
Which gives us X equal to 9.522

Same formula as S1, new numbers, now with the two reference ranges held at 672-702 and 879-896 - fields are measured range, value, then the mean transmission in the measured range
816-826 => 0.6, 18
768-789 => 3.2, 15.4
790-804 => 5.7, 11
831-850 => 4.8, 14.6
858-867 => 0.5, 18.9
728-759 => -0.2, 17.4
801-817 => 2.2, 16.3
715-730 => -0.2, 17.1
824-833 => 1.3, 16.4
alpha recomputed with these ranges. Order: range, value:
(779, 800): 11.8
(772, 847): 14.8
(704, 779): 17.2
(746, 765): 17.5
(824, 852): 15.3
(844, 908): 19.5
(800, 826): 16.7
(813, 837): 16.9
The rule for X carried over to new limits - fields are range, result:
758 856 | 8.869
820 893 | 12.45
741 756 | 16.12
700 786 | 12.71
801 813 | 11.68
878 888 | 18.82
